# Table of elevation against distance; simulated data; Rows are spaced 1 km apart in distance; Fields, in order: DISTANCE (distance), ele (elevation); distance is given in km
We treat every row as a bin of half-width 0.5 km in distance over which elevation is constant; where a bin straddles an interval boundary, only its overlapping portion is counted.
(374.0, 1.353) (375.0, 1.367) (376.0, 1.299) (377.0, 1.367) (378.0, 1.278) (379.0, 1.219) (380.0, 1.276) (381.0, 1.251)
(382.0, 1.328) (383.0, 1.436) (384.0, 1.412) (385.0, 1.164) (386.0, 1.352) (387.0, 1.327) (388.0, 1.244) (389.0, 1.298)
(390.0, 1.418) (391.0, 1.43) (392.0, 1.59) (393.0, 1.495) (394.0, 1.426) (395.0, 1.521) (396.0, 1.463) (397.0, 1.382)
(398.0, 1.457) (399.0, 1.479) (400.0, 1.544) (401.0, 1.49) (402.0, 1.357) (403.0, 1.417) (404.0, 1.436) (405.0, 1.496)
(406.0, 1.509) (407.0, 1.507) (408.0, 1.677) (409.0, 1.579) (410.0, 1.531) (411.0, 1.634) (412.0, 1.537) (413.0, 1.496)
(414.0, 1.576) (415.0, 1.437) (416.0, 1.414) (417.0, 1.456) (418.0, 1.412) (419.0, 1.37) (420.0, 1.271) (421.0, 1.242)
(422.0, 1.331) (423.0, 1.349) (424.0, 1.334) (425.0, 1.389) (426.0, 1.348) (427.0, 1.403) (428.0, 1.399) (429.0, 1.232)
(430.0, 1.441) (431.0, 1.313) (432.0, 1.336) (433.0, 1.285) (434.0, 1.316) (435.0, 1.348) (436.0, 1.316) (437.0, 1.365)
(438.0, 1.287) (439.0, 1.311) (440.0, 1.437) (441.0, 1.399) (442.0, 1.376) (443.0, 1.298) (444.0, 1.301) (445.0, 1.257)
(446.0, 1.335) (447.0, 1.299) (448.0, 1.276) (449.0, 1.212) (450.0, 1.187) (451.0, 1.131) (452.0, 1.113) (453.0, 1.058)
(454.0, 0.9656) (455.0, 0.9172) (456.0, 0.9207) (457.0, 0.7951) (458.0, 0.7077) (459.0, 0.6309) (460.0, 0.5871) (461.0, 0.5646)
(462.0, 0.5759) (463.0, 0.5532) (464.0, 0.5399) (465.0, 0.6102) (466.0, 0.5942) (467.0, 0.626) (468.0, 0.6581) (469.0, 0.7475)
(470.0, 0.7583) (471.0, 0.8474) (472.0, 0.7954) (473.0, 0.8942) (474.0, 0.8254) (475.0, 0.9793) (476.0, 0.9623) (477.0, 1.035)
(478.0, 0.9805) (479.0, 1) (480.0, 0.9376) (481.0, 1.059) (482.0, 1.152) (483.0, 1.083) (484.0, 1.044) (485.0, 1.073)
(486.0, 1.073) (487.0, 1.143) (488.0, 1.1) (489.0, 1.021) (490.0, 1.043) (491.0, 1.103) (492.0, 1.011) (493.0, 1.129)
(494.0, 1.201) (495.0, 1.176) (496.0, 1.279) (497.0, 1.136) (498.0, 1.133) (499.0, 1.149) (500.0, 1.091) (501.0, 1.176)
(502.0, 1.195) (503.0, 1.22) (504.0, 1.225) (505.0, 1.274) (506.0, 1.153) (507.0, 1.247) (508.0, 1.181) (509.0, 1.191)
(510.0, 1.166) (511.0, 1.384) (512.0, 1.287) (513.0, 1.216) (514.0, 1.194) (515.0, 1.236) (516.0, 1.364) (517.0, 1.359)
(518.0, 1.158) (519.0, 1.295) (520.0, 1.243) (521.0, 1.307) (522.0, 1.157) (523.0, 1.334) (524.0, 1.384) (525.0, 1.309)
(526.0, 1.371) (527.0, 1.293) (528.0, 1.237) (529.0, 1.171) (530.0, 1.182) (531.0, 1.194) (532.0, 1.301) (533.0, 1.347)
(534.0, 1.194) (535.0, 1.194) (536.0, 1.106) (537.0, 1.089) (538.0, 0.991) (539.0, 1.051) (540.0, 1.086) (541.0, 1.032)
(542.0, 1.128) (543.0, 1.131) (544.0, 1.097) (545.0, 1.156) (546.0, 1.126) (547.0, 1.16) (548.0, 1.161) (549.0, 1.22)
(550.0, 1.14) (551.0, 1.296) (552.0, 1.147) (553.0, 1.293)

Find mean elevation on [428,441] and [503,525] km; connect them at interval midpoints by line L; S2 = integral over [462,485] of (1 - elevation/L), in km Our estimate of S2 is 7.9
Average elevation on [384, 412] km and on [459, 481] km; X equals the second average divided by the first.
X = 0.5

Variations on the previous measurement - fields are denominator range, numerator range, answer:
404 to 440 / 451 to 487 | 0.61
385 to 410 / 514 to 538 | 0.86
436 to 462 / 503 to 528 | 1.14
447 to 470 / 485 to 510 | 1.39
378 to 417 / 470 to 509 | 0.75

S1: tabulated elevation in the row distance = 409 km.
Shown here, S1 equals 1.579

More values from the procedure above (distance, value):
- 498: 1.133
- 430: 1.441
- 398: 1.457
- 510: 1.166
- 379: 1.219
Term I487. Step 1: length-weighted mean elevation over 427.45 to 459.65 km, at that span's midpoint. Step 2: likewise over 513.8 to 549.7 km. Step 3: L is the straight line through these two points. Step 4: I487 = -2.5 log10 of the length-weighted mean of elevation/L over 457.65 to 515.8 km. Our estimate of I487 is 0.20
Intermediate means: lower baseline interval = 1.2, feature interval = 1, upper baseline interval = 1.2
